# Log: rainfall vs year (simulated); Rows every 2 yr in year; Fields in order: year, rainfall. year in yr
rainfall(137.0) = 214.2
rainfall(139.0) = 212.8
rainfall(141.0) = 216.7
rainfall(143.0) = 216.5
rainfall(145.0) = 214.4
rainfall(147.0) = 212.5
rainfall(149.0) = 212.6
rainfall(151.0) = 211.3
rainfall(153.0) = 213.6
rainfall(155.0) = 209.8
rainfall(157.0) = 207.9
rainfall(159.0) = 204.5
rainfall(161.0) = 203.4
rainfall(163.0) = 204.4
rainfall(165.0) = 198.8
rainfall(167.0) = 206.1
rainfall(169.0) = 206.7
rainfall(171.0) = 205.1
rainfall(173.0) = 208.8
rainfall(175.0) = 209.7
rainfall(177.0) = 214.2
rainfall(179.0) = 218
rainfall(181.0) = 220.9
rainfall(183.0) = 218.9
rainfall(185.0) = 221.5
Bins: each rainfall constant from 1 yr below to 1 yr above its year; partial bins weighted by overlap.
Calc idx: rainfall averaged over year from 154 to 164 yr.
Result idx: 206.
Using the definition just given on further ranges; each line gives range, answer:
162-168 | 203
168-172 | 206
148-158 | 211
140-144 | 217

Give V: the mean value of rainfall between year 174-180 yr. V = 214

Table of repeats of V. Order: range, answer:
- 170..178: 209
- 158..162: 204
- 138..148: 215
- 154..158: 209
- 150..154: 212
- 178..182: 219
